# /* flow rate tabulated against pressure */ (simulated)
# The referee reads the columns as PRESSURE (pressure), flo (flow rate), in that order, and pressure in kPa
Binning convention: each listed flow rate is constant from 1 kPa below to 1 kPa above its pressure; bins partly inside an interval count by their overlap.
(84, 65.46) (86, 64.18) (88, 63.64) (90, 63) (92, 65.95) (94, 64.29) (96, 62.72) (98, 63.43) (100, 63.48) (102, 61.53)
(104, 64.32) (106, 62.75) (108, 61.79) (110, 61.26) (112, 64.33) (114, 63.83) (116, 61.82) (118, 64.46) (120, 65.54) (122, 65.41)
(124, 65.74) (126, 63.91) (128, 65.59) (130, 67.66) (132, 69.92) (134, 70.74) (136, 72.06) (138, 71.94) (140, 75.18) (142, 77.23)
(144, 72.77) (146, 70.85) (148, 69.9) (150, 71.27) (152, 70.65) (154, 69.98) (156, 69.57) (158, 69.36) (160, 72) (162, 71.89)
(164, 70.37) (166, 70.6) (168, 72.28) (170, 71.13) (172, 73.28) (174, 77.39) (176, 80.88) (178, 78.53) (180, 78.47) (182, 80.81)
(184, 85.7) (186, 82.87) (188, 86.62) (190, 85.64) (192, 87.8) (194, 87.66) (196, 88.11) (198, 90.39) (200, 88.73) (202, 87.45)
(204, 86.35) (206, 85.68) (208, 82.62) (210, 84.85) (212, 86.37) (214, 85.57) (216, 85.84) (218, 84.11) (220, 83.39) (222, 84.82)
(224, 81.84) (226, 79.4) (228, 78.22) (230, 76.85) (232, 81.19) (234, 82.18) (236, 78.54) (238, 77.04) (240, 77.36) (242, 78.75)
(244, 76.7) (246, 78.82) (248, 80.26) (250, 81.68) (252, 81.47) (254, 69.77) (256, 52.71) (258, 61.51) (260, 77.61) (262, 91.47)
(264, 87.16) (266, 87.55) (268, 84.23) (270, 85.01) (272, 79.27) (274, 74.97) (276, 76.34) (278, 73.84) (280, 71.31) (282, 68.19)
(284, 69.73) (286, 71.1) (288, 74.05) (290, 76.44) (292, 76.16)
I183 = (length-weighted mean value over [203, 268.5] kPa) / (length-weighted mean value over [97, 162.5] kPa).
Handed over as 1.2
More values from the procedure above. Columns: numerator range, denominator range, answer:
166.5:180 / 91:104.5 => 1.19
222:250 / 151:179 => 1.09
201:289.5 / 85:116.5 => 1.25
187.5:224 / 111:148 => 1.26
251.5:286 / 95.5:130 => 1.19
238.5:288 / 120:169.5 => 1.09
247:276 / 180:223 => 0.91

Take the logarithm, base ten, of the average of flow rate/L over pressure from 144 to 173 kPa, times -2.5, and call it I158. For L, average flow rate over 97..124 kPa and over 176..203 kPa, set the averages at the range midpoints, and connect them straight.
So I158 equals 0.08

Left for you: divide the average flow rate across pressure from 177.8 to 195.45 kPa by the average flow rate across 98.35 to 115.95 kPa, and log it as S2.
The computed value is 1.34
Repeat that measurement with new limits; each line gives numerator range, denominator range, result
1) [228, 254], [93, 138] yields 1.21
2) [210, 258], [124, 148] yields 1.12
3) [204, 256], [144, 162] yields 1.14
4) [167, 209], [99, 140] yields 1.26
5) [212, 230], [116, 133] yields 1.26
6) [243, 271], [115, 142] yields 1.15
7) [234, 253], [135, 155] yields 1.10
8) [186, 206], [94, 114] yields 1.39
